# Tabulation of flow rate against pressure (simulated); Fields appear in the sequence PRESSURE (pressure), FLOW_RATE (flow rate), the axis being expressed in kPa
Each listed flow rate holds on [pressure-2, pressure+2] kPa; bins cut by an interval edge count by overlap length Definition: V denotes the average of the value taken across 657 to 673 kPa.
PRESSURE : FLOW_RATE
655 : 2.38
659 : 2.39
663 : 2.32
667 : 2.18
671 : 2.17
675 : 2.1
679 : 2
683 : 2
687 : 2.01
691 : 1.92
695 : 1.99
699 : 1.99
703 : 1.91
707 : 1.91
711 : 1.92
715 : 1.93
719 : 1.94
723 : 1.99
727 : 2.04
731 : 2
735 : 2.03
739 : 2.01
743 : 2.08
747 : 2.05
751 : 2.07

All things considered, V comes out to 2.27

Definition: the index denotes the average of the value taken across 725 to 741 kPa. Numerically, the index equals 2.02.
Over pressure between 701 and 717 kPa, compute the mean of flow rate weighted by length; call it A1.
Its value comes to 1.92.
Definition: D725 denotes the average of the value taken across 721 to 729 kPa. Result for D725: 2.02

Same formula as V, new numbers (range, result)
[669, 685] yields 2.07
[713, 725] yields 1.95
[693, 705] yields 1.96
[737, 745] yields 2.04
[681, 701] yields 1.98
